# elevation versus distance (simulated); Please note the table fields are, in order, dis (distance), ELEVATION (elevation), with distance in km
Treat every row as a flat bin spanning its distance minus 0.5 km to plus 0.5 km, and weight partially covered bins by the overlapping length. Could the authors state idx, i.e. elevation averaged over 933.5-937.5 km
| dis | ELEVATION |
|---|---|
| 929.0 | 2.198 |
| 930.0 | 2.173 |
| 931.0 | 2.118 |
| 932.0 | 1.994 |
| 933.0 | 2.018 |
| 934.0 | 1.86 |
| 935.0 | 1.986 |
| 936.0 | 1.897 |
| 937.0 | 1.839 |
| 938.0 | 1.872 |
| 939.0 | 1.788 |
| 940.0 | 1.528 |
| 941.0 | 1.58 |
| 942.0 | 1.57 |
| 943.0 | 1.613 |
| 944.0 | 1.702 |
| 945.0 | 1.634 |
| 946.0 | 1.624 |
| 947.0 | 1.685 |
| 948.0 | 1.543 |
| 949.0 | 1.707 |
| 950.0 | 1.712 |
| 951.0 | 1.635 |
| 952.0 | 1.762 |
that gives 1.9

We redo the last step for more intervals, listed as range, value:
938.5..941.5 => 1.63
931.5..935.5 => 1.96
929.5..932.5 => 2.1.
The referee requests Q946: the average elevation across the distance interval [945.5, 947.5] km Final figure 1.65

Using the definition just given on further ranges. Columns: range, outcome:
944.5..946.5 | 1.63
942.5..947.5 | 1.65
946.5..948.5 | 1.61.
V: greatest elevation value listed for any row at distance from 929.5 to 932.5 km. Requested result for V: 2.173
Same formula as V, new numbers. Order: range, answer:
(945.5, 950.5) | 1.712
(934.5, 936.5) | 1.986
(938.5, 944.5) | 1.788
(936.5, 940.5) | 1.872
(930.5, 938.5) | 2.118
